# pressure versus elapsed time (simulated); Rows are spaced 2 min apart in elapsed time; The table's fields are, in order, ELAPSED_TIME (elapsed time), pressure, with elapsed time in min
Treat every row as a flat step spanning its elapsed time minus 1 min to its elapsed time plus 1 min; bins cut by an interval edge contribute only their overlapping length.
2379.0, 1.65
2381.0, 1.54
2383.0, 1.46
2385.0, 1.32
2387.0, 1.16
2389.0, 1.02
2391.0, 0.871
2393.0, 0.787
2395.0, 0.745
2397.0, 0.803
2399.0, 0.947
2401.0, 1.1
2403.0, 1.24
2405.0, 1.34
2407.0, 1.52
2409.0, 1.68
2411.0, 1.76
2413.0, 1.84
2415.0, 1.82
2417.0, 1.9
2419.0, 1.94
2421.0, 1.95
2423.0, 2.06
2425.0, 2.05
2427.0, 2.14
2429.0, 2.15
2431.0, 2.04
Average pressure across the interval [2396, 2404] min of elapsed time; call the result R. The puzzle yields 1.02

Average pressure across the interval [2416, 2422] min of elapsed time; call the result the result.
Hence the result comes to 1.93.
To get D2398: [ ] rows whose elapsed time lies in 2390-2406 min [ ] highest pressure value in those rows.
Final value 1.34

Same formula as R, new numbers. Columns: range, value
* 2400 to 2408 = 1.3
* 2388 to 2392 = 0.946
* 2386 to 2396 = 0.917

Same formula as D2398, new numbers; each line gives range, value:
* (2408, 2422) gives 1.95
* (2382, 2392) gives 1.46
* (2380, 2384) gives 1.54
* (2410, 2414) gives 1.84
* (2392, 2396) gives 0.787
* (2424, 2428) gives 2.14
